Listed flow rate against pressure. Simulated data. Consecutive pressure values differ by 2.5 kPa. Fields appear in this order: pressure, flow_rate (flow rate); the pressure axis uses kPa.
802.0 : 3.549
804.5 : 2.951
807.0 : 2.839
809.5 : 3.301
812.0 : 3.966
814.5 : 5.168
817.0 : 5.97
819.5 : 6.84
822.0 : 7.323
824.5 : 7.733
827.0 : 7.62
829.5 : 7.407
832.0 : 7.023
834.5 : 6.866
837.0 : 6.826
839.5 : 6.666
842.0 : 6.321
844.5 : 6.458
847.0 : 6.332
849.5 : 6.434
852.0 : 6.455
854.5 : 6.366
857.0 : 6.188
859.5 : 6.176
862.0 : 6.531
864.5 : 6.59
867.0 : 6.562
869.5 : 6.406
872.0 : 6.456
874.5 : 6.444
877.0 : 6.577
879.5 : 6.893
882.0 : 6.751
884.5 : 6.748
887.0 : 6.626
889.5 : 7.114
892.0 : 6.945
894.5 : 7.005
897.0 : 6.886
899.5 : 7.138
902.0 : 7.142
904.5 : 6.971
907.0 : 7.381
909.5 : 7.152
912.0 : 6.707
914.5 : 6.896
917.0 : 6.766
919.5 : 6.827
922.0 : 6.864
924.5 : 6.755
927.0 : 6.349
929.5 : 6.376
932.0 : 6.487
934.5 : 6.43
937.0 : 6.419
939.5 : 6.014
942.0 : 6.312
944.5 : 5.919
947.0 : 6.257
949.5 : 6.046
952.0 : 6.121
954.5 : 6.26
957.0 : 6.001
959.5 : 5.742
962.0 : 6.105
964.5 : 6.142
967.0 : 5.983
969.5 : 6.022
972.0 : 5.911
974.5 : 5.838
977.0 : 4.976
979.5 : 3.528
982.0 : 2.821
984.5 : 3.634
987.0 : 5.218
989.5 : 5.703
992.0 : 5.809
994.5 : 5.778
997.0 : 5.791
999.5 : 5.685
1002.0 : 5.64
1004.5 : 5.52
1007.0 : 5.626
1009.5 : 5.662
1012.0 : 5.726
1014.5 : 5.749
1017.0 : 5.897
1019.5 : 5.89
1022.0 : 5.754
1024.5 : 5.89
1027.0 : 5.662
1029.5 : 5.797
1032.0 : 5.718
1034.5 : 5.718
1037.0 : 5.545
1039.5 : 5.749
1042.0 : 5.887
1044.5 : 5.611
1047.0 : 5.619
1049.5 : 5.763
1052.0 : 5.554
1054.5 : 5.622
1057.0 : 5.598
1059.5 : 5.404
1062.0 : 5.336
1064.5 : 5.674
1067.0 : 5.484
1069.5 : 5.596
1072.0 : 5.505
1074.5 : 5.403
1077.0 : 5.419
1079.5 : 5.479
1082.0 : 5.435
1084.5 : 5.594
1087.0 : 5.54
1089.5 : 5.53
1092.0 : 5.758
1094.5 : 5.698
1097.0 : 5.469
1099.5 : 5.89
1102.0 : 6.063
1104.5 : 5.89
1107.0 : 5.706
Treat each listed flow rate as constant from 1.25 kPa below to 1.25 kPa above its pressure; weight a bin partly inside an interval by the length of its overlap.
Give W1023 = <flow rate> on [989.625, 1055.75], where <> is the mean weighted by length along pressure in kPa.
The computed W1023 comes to 5.72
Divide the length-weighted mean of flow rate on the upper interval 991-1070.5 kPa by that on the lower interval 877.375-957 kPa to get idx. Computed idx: 0.9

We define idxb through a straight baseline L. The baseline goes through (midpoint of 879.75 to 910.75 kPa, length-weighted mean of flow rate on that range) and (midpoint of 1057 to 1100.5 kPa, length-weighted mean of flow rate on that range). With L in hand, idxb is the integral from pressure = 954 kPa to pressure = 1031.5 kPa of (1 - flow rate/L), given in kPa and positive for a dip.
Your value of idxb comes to 8.43 kPa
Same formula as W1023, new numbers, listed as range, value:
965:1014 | 5.33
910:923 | 6.83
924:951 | 6.29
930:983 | 5.8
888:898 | 6.98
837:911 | 6.68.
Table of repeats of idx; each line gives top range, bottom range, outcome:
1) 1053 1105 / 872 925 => 0.81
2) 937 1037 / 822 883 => 0.84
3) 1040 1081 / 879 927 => 0.80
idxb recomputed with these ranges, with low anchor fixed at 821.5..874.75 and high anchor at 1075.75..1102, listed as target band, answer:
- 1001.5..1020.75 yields 0.8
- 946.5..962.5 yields 0.4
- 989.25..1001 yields 0.5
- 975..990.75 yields 4.4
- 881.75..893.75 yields -0.6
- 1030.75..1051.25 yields 0.4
